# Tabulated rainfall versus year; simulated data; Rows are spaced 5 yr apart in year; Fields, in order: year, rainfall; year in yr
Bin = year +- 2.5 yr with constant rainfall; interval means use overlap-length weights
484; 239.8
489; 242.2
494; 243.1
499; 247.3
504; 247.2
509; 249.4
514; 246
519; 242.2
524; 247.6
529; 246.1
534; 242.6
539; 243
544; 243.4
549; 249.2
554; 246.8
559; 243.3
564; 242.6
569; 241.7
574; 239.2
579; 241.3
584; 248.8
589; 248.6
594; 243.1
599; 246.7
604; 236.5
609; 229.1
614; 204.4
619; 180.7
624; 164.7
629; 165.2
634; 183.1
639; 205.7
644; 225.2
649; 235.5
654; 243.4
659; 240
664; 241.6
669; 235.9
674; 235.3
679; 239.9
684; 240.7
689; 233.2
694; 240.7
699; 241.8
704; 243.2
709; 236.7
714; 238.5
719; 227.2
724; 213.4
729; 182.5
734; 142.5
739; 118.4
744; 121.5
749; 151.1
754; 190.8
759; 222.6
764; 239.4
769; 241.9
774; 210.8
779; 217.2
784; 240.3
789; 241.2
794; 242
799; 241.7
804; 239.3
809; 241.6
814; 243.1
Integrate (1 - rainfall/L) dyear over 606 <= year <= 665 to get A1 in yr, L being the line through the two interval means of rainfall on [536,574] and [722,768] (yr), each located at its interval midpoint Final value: 1.61 yr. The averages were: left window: 244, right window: 178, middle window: 209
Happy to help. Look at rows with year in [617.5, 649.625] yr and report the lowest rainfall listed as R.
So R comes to 164.7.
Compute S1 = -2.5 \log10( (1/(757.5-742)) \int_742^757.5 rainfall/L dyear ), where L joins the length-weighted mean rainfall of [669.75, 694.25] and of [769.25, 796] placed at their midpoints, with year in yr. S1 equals 0.409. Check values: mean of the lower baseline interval 238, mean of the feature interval 160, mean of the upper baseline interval 231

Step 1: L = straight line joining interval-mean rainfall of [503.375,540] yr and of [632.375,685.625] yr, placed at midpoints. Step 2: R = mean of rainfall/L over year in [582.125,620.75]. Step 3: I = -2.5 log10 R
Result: 0.03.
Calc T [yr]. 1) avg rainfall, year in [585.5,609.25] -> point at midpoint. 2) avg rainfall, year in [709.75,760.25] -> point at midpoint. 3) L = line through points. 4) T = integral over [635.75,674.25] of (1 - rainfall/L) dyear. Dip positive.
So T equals -2.7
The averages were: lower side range 242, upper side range 182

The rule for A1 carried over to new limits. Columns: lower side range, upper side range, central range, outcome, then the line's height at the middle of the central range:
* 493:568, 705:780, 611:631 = 4.0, 225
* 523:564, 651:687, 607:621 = 2.2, 242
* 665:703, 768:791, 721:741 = 5.7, 234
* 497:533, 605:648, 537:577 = -2.8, 228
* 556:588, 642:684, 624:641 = 4.1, 239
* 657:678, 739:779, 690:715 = -2.1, 221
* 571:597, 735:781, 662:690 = -3.0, 215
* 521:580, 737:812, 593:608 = -0.3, 237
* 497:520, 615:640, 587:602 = -3.6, 198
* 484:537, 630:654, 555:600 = -3.0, 229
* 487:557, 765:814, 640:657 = 0.6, 241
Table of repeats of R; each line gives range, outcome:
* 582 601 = 243.1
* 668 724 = 213.4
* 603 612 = 229.1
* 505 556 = 242.2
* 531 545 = 242.6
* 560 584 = 239.2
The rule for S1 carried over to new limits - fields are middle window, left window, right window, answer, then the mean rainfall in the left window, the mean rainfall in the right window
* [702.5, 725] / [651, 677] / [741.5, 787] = -0.05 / 239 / 204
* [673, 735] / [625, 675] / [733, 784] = -0.11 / 219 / 190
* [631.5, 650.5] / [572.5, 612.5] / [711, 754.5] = 0.04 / 241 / 176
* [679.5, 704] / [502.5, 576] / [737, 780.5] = -0.16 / 245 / 191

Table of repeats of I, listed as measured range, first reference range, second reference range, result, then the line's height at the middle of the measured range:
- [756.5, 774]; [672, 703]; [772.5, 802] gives 0.01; 234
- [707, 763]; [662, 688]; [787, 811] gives 0.27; 240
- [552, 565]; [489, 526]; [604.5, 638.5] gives -0.11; 222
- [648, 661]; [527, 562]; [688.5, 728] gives -0.02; 237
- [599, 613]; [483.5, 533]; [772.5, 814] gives 0.04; 242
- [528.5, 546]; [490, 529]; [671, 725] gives 0.00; 245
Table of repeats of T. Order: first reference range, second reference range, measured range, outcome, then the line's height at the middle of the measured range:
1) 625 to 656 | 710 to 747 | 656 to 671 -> -3.0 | 200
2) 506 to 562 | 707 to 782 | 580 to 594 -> -0.8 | 233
